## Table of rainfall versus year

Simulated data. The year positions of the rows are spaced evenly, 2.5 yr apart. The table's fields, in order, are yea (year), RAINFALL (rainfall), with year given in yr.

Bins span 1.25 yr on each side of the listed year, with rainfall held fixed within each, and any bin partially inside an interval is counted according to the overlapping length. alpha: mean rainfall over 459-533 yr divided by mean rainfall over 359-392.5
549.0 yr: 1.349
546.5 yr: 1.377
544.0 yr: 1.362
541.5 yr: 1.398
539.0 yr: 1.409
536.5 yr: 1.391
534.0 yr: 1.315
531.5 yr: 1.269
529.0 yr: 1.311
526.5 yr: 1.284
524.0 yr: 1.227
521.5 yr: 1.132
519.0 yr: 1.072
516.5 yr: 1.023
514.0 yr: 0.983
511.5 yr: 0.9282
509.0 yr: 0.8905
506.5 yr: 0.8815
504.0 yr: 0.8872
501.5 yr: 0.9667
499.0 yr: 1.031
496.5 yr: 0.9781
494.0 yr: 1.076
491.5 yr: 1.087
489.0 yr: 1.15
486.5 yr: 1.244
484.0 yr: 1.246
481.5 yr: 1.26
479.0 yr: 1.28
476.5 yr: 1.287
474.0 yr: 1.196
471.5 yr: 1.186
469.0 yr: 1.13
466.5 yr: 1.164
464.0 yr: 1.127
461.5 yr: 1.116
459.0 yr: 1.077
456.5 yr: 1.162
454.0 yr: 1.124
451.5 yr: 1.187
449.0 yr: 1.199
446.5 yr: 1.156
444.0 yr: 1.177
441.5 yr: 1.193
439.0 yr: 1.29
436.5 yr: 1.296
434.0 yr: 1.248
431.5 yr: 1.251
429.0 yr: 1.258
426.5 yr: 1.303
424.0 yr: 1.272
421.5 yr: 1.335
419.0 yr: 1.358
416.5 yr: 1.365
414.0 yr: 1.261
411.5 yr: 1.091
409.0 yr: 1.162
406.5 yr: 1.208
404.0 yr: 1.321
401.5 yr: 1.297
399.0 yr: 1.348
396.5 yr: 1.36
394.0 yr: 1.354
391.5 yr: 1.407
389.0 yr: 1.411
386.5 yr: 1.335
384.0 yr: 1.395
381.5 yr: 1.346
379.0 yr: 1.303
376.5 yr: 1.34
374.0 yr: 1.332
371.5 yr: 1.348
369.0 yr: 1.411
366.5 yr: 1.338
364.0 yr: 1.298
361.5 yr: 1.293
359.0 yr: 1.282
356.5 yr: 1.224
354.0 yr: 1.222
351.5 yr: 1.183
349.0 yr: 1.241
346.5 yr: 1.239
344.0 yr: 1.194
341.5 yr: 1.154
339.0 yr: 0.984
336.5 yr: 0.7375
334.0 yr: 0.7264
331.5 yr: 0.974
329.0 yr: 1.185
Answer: 0.83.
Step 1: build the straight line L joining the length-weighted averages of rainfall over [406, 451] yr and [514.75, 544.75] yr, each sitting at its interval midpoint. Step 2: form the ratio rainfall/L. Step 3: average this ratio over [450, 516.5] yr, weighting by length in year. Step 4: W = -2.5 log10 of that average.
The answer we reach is 0.141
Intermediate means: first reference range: 1.25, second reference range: 1.26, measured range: 1.1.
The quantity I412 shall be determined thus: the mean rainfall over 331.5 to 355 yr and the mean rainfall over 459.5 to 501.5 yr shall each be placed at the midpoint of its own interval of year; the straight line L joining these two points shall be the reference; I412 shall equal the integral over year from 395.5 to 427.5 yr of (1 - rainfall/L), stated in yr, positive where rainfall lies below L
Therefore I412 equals -5.0 yr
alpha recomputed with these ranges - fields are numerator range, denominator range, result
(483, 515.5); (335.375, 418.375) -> 0.81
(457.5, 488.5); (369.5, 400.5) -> 0.88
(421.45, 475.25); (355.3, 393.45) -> 0.90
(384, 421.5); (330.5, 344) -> 1.39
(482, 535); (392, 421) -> 0.85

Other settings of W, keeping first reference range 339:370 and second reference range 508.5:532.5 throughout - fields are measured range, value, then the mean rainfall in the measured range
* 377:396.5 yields -0.121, 1.36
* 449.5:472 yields 0.020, 1.14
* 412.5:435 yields -0.089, 1.29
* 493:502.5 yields 0.124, 1.01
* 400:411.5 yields -0.024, 1.23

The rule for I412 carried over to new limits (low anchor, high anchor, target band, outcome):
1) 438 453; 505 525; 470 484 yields -1.6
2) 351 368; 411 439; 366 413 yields -1.7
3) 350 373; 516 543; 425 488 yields 3.4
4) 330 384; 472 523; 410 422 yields -1.3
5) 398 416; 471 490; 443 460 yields 1.1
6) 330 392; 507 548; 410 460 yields -0.5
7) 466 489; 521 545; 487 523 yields 7.2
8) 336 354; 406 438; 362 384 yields -3.1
